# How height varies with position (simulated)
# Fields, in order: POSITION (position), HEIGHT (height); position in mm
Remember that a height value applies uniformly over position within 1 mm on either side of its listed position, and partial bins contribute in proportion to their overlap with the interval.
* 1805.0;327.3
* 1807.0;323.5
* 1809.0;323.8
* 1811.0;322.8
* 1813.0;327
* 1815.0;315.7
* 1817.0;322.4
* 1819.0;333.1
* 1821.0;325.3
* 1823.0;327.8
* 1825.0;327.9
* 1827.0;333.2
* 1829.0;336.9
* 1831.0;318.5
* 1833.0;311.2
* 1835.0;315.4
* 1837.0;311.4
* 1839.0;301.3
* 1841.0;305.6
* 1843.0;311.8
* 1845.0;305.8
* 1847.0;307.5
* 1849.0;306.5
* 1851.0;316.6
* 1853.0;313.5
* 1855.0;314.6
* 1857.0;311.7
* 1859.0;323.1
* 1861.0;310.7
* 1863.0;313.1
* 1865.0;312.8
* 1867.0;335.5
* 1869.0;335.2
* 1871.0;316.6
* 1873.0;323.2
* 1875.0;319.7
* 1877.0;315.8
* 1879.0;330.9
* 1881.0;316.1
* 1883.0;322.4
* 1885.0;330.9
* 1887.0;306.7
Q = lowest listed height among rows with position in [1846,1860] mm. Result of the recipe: 306.5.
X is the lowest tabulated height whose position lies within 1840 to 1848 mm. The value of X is 305.6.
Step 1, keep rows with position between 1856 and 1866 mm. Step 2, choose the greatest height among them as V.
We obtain 323.1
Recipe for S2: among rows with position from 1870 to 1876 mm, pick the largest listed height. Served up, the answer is 323.2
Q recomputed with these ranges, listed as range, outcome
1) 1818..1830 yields 325.3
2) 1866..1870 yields 335.2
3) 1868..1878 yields 315.8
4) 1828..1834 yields 311.2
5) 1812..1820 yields 315.7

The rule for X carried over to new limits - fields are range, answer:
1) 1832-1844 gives 301.3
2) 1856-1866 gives 310.7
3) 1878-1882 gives 316.1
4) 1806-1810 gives 323.5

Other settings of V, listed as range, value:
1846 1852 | 316.6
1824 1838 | 336.9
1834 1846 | 315.4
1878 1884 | 330.9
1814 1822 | 333.1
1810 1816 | 327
